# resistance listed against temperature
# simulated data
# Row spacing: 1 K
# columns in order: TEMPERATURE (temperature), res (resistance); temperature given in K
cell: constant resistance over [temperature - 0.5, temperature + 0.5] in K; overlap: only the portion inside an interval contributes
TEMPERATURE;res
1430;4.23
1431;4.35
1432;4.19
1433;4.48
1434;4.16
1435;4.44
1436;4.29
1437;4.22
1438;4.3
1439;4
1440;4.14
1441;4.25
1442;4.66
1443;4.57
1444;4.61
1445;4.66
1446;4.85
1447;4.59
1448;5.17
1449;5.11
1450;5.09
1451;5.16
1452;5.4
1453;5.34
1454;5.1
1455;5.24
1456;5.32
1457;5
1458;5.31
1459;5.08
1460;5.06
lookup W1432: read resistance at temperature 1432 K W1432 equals 4.19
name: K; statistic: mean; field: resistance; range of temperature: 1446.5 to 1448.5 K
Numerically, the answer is 4.88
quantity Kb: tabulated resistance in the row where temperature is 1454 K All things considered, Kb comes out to 5.1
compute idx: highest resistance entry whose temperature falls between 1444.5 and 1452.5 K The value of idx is 5.4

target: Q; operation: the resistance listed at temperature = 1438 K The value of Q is 4.3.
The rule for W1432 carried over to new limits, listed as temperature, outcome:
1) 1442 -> 4.66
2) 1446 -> 4.85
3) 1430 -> 4.23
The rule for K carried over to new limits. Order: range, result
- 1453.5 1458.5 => 5.19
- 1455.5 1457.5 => 5.16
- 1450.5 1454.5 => 5.25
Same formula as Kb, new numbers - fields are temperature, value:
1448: 5.17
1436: 4.29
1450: 5.09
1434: 4.16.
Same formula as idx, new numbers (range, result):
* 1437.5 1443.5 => 4.66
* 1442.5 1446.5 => 4.85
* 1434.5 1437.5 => 4.44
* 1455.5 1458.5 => 5.32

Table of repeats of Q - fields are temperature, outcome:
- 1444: 4.61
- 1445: 4.66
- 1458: 5.31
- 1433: 4.48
